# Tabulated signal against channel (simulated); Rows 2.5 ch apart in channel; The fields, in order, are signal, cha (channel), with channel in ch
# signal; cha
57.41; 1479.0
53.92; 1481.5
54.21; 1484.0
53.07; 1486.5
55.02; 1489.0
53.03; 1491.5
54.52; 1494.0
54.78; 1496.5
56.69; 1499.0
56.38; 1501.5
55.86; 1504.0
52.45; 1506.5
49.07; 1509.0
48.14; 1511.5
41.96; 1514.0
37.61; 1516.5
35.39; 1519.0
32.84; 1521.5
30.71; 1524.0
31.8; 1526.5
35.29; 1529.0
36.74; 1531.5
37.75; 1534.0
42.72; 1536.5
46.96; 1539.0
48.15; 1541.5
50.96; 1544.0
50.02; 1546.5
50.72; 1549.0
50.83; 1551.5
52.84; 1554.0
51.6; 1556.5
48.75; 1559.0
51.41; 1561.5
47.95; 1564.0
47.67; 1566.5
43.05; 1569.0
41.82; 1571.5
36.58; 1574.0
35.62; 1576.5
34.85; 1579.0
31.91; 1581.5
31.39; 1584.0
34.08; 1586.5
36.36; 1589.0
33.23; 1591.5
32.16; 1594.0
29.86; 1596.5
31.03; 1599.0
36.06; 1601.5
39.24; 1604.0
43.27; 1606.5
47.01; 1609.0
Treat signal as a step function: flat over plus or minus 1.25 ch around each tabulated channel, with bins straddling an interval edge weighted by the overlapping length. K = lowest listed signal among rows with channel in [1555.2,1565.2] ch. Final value 47.95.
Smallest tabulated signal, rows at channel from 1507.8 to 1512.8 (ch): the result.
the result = 48.14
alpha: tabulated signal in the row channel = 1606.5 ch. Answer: 43.27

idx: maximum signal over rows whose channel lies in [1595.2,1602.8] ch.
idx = 36.06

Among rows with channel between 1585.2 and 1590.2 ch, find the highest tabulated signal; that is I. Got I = 36.36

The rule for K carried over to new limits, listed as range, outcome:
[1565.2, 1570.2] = 43.05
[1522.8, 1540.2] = 30.71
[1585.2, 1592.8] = 33.23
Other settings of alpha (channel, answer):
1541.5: 48.15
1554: 52.84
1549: 50.72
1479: 57.41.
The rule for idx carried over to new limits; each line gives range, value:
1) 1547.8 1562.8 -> 52.84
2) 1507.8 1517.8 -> 49.07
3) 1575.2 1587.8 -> 35.62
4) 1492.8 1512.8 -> 56.69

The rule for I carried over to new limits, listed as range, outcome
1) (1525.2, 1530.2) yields 35.29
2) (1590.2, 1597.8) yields 33.23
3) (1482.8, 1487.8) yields 54.21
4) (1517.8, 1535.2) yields 37.75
